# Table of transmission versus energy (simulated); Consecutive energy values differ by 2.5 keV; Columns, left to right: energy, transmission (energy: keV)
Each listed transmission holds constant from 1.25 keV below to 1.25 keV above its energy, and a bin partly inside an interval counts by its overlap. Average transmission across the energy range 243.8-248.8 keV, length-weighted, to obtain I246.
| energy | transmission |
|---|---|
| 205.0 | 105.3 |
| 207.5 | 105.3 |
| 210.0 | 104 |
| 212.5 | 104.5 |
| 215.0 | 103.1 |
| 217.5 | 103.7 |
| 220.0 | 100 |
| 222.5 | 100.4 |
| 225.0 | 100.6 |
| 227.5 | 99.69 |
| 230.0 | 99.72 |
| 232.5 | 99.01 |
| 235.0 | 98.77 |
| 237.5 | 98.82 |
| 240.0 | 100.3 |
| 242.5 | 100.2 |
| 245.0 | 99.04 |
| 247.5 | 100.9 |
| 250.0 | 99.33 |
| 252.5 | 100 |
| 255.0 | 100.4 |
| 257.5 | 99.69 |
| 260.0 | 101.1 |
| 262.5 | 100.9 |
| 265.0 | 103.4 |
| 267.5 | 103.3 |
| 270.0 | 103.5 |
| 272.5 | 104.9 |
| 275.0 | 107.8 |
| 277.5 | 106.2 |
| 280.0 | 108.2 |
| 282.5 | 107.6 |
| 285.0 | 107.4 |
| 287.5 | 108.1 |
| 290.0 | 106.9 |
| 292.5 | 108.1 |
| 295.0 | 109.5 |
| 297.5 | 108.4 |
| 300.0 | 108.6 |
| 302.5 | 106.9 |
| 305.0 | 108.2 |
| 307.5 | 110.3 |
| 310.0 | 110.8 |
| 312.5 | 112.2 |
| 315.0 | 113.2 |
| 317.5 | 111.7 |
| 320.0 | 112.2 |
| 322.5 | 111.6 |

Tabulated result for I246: 100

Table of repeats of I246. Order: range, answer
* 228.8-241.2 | 99.3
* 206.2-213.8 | 105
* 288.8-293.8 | 108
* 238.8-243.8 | 100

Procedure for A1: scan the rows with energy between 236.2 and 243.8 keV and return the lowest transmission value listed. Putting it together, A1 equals 98.82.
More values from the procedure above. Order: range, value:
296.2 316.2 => 106.9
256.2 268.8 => 99.69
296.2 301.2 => 108.4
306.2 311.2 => 110.3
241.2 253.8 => 99.04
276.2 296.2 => 106.2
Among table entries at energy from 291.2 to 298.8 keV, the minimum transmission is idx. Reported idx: 108.1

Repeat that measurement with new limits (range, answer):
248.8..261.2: 99.33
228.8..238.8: 98.77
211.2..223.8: 100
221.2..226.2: 100.4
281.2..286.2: 107.4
